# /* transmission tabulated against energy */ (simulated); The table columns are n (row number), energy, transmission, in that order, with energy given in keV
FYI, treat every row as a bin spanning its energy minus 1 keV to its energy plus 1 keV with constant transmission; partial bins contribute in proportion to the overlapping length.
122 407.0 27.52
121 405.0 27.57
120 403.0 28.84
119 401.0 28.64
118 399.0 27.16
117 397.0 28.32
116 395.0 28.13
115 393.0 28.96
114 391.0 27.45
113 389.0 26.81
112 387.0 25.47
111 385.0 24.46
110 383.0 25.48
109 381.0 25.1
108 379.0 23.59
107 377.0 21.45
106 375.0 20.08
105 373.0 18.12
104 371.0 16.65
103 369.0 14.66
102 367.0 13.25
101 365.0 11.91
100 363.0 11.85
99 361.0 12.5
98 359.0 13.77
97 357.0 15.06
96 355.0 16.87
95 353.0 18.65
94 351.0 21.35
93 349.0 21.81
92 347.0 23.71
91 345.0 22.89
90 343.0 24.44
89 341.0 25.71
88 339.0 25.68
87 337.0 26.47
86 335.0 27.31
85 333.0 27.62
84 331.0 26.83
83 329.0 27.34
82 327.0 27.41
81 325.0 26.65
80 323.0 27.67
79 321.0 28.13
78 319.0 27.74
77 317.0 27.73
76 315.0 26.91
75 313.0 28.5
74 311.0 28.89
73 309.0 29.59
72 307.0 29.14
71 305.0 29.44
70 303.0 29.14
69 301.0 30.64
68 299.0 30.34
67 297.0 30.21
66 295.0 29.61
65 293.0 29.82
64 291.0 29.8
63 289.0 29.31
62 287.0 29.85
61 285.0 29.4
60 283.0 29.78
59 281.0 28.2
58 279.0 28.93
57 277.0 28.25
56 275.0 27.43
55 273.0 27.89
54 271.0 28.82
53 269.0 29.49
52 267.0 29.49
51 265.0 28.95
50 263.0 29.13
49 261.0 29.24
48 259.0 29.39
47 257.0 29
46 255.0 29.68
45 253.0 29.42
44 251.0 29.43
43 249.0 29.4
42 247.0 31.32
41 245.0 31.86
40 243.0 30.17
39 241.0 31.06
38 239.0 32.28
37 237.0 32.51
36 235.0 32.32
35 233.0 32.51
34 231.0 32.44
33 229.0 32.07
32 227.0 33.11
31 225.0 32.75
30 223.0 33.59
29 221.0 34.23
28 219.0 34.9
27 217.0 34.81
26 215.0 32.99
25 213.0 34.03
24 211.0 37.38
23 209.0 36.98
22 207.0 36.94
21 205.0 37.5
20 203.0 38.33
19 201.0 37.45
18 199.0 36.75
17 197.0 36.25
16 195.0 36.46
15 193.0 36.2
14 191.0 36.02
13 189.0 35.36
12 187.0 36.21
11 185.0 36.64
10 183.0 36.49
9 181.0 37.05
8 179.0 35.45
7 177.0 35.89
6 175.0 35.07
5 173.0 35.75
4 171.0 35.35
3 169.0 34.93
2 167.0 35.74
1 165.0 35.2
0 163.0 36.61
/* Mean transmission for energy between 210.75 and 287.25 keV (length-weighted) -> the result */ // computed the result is 30.9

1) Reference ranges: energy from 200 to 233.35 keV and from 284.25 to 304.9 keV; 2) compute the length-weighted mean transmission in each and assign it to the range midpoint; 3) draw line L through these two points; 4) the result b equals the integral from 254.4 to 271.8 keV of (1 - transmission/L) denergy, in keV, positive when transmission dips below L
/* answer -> 1.4 keV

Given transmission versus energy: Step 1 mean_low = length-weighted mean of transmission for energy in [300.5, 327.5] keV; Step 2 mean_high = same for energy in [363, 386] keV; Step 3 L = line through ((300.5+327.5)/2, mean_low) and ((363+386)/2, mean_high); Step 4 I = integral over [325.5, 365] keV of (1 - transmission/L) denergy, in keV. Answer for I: 3.6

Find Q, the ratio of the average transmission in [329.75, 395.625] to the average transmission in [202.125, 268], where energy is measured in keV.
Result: 0.7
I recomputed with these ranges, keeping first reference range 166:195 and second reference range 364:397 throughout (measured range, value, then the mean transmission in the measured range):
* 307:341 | -1.9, 27.5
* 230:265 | 0.8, 30.6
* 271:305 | -1.0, 29.3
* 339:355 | 1.3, 22.5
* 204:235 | -1.0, 34.3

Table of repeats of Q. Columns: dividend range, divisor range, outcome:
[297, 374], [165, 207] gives 0.65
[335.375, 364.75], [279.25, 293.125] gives 0.68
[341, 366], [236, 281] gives 0.61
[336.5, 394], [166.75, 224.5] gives 0.58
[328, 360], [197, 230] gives 0.65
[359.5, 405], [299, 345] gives 0.81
